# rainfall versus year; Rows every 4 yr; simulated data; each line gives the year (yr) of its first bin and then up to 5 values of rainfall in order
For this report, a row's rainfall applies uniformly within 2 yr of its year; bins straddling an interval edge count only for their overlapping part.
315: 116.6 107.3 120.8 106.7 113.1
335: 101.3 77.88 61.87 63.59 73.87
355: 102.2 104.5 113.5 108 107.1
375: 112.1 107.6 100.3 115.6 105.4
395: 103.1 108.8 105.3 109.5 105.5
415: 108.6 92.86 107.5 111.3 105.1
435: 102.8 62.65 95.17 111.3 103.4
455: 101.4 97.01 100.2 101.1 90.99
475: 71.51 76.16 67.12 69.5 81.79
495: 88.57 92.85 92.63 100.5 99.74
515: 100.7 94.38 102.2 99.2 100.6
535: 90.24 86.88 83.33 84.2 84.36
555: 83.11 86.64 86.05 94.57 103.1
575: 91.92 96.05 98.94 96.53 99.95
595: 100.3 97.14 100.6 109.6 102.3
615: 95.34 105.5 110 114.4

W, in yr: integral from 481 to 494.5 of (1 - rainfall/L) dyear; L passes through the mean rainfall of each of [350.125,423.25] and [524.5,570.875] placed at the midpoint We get 3.0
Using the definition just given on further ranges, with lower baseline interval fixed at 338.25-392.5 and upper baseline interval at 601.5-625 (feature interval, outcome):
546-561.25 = 2.63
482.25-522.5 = 4.37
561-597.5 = 2.35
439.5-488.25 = 4.82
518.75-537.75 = 0.82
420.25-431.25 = -0.97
